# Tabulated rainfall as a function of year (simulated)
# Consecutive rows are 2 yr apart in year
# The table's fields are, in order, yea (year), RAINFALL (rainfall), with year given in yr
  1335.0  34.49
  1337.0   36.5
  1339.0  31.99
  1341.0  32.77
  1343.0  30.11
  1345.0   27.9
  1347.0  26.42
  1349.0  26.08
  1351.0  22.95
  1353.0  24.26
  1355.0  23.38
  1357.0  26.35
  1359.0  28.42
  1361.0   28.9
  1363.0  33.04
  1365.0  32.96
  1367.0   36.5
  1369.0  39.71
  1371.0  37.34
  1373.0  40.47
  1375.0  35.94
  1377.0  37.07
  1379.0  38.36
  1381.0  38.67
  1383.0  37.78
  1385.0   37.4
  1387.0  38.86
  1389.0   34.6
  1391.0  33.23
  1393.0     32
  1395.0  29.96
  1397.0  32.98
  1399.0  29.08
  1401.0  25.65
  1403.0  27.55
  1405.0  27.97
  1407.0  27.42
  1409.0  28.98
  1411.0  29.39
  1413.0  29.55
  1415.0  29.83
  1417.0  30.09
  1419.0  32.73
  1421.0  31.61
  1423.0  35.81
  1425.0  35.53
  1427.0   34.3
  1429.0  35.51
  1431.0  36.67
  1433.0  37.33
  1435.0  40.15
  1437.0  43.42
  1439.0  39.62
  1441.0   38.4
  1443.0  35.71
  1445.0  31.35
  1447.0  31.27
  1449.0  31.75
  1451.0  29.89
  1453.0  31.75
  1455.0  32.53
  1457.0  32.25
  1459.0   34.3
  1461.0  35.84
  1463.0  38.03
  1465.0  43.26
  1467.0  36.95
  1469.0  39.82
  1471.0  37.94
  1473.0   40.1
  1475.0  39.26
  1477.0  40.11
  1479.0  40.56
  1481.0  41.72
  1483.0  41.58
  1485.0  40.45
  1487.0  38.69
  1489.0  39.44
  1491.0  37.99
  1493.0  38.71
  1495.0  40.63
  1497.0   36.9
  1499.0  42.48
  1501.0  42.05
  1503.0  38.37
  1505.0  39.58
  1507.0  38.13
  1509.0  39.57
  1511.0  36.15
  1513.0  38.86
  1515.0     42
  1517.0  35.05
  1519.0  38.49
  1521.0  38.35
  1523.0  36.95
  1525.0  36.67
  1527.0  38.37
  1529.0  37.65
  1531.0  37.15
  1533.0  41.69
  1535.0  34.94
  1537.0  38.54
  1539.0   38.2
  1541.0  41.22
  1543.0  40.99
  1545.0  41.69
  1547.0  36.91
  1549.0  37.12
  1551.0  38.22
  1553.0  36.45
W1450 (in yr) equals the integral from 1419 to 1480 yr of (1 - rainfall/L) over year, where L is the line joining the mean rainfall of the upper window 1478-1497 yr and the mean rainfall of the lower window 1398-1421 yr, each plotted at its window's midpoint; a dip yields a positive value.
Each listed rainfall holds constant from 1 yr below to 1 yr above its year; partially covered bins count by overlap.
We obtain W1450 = -3.3 yr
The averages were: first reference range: 29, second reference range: 39.8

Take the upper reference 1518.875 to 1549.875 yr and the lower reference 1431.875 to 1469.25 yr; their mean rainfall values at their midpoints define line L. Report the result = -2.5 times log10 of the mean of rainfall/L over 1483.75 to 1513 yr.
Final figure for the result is -0.05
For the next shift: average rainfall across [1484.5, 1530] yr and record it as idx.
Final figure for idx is 38.7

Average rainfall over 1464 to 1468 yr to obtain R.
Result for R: 40.1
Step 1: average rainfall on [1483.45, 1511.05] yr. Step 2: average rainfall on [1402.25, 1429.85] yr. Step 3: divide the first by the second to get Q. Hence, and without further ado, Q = 1.26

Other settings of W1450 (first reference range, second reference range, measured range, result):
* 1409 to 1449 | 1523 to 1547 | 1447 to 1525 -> -2.6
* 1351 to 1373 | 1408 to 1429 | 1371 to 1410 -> -2.4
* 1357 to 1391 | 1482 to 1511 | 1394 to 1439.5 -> 5.5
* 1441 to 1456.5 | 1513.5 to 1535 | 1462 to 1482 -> -3.3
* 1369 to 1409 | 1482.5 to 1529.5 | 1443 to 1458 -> 1.9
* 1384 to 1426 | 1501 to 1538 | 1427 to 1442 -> -2.4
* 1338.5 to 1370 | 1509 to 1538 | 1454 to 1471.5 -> -0.9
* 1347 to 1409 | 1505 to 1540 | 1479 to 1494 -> -1.3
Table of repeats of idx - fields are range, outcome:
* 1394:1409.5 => 28.7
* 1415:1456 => 34.7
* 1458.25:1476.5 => 38.5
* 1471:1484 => 40.4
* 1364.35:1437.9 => 34.1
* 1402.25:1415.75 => 28.7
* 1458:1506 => 39.4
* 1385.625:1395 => 34.3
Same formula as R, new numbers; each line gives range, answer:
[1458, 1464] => 36.1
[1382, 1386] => 37.6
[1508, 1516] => 39.1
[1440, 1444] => 37.1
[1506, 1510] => 38.9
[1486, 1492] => 38.7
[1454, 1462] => 33.7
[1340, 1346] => 30.3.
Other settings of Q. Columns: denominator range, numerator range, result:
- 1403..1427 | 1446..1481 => 1.18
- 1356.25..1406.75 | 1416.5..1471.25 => 1.06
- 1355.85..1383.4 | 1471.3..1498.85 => 1.14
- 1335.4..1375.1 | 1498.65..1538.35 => 1.24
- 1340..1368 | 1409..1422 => 1.06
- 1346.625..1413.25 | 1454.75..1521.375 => 1.22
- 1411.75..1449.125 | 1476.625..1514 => 1.14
